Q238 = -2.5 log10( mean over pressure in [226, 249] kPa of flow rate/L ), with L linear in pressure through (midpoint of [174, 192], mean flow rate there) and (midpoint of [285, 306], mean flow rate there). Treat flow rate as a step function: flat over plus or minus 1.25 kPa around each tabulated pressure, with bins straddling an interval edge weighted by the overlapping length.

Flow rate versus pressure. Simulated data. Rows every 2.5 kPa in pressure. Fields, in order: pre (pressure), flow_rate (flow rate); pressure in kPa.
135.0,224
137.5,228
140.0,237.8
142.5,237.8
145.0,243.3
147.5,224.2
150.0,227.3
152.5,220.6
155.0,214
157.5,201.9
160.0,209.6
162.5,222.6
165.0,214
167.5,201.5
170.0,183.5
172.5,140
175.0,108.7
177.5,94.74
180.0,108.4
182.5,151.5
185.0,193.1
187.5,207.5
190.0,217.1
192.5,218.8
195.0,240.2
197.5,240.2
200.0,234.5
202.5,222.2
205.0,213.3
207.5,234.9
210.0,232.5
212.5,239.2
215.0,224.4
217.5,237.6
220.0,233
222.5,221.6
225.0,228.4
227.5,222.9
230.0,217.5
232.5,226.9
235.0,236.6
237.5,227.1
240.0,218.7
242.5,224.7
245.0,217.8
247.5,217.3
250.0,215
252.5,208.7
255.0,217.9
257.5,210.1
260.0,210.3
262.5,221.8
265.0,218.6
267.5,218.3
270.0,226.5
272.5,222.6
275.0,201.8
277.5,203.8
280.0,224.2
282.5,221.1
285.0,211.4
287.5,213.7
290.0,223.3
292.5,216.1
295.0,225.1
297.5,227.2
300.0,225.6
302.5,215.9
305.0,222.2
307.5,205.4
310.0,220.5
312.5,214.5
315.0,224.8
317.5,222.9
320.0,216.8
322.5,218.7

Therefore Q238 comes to -0.19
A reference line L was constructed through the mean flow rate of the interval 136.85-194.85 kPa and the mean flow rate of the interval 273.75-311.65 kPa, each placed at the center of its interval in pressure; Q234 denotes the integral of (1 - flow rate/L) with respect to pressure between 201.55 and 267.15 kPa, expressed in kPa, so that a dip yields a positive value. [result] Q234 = -4.9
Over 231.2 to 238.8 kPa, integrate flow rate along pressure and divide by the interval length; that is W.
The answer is 230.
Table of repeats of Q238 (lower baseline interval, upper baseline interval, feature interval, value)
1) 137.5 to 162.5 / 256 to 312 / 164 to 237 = 0.08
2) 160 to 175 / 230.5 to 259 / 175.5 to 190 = 0.25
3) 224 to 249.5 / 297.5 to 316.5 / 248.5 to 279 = 0.04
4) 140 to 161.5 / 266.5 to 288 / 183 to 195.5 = 0.06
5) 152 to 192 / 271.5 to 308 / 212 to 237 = -0.16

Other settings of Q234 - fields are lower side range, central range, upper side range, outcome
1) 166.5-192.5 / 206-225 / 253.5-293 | -4.97 kPa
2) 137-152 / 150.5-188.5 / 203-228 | 8.62 kPa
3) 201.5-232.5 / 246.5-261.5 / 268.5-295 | 0.55 kPa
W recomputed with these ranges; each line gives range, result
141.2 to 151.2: 233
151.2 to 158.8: 212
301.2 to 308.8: 215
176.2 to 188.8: 151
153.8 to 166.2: 212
